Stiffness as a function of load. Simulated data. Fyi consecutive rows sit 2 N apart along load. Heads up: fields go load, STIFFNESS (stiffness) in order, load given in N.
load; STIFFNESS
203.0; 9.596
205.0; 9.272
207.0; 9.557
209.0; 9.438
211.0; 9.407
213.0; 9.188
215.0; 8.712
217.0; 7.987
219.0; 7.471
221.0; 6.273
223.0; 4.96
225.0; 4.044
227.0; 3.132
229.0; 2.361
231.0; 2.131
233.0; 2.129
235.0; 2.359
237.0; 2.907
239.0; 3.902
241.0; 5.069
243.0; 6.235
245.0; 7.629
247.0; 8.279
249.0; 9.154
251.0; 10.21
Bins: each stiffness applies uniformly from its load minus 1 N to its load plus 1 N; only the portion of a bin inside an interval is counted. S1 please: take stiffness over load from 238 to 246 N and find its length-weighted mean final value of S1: 5.71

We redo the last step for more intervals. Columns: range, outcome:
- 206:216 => 9.26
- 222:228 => 4.05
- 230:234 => 2.13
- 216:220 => 7.73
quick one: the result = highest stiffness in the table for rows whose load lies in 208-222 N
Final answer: 9.438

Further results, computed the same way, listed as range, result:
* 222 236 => 4.96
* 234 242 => 5.069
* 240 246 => 7.629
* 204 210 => 9.557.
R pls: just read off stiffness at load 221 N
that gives 6.273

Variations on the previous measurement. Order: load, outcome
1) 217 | 7.987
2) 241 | 5.069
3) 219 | 7.471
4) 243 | 6.235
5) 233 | 2.129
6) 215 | 8.712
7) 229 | 2.361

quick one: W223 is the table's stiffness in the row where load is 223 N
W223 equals 4.96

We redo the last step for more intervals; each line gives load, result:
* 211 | 9.407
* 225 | 4.044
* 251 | 10.21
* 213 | 9.188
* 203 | 9.596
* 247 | 8.279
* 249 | 9.154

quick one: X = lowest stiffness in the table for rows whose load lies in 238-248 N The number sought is 3.902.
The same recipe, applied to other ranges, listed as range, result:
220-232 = 2.131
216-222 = 6.273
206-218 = 7.987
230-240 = 2.129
